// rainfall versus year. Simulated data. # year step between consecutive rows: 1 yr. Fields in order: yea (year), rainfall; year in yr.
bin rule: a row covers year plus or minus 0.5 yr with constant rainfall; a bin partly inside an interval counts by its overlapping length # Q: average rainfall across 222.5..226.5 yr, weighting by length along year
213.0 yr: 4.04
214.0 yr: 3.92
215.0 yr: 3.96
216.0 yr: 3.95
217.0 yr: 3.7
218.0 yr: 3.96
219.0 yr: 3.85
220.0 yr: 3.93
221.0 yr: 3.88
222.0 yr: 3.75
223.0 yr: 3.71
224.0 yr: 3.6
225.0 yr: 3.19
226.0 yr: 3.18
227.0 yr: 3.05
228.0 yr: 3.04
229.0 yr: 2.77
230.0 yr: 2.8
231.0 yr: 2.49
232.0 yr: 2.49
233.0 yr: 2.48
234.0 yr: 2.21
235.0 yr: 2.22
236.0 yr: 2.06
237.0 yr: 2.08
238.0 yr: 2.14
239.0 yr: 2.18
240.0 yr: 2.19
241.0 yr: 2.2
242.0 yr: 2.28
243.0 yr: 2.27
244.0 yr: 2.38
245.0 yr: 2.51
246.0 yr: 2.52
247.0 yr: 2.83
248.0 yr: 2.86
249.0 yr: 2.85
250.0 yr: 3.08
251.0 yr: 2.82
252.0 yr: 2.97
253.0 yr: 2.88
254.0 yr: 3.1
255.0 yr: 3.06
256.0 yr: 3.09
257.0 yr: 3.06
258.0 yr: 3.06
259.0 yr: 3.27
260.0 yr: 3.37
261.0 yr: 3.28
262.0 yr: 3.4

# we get 3.42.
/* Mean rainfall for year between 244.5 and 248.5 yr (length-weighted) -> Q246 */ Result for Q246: 2.68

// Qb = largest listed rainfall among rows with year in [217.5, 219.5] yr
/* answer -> 3.96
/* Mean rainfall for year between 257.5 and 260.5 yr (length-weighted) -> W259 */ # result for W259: 3.23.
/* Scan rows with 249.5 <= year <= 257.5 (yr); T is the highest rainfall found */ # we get 3.1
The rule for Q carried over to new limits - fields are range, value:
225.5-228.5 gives 3.09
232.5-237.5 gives 2.21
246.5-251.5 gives 2.89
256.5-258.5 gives 3.06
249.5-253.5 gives 2.94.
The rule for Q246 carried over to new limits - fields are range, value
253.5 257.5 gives 3.08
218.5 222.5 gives 3.85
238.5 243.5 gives 2.22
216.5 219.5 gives 3.84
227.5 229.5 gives 2.91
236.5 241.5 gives 2.16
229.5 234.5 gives 2.49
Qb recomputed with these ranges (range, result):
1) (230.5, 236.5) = 2.49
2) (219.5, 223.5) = 3.93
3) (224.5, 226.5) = 3.19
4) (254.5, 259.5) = 3.27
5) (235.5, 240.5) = 2.19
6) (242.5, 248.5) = 2.86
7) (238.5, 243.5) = 2.28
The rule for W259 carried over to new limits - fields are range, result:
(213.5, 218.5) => 3.9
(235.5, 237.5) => 2.07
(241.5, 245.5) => 2.36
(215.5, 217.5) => 3.83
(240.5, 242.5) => 2.24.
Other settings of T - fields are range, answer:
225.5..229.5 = 3.18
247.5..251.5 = 3.08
